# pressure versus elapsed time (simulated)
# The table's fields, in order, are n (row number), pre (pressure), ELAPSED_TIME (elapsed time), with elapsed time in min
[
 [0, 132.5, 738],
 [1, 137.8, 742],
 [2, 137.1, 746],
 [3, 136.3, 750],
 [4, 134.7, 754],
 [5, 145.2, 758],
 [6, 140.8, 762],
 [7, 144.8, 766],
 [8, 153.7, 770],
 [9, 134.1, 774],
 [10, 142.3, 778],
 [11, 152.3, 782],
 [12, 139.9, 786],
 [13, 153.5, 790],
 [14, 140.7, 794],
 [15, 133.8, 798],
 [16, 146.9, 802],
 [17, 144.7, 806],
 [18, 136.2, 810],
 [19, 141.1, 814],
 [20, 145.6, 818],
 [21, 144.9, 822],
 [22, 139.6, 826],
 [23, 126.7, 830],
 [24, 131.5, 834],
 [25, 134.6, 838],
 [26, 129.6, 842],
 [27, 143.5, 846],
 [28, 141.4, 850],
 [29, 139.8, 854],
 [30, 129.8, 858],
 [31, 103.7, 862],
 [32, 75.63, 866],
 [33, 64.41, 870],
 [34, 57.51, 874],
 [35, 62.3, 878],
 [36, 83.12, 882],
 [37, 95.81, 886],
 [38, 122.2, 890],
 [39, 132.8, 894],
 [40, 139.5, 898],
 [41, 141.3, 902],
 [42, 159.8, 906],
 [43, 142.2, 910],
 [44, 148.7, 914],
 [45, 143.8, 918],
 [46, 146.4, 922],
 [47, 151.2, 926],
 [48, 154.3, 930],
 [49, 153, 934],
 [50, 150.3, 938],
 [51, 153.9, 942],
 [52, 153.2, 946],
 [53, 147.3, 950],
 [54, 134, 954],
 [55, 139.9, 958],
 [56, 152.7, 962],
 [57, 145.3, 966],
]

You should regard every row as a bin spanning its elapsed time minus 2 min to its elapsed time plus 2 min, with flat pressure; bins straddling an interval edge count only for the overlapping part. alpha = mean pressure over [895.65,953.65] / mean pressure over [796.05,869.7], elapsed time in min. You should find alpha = 1.1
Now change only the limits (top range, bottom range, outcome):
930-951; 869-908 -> 1.42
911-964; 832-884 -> 1.38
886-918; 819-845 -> 1.02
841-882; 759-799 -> 0.72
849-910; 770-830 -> 0.78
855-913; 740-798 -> 0.77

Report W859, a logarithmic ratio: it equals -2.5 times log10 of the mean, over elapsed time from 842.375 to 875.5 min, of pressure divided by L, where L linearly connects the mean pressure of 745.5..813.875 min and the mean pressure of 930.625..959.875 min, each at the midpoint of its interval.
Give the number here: 0.31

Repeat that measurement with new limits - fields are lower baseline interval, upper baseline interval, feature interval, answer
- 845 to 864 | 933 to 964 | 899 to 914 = -0.05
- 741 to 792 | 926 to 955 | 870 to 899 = 0.48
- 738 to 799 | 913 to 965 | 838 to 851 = 0.06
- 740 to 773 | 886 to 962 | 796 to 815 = 0.01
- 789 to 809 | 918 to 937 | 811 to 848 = 0.06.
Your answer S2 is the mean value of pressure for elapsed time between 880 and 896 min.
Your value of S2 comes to 108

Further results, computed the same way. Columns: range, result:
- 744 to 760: 138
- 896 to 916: 146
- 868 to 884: 66.8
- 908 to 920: 145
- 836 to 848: 136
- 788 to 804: 144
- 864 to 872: 70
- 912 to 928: 148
